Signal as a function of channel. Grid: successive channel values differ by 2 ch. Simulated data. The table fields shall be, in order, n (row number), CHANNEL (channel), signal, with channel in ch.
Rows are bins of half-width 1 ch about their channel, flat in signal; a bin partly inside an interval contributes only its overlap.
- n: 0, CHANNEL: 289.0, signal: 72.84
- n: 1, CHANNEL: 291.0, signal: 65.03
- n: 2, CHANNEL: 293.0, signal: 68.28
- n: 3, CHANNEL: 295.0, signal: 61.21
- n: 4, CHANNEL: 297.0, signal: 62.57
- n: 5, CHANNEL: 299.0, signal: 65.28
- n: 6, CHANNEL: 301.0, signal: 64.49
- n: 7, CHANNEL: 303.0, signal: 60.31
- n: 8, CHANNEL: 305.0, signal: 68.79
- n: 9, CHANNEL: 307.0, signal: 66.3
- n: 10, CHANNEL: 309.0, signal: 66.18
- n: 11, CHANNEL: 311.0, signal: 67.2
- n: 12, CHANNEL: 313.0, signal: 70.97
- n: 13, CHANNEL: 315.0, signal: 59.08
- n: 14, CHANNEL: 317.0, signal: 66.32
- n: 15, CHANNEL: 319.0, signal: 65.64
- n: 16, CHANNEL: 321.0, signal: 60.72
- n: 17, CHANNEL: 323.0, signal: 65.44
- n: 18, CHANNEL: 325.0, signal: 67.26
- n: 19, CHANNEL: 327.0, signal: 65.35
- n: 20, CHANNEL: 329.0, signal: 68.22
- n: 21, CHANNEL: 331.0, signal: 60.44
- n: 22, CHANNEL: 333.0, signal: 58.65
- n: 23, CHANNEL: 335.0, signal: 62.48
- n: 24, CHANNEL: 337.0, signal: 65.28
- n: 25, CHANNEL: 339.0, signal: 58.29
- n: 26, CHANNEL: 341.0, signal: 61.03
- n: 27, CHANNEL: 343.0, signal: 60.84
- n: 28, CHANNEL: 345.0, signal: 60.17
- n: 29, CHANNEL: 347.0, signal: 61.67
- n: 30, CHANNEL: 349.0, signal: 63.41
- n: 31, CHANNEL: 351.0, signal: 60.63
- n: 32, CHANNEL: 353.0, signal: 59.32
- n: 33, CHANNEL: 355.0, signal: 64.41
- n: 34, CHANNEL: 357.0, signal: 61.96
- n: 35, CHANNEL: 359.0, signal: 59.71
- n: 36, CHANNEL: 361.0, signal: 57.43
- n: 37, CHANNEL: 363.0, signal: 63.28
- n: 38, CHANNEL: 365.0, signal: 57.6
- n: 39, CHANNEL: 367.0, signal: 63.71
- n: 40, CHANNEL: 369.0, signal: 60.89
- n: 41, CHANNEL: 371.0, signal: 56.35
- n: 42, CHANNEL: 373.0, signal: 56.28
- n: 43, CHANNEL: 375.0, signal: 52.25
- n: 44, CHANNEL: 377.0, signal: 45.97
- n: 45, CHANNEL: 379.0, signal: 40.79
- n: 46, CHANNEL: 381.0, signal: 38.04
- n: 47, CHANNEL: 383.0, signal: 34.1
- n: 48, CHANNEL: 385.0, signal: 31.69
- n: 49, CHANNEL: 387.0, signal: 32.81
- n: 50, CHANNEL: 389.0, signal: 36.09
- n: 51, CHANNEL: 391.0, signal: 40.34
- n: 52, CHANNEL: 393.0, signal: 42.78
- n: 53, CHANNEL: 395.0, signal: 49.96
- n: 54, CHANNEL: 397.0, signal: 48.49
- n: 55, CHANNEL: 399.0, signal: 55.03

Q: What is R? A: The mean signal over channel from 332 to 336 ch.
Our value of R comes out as 60.6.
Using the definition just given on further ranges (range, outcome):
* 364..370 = 60.7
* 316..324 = 64.5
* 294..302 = 63.4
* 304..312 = 67.1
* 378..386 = 36.2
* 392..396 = 46.4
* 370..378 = 52.7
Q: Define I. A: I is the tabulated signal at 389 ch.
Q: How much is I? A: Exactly 36.09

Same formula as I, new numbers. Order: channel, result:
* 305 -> 68.79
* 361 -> 57.43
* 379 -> 40.79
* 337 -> 65.28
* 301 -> 64.49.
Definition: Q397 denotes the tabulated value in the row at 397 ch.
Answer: 48.49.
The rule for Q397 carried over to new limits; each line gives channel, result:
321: 60.72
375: 52.25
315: 59.08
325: 67.26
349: 63.41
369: 60.89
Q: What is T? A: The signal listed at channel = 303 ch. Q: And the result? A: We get 60.31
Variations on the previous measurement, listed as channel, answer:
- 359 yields 59.71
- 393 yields 42.78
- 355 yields 64.41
